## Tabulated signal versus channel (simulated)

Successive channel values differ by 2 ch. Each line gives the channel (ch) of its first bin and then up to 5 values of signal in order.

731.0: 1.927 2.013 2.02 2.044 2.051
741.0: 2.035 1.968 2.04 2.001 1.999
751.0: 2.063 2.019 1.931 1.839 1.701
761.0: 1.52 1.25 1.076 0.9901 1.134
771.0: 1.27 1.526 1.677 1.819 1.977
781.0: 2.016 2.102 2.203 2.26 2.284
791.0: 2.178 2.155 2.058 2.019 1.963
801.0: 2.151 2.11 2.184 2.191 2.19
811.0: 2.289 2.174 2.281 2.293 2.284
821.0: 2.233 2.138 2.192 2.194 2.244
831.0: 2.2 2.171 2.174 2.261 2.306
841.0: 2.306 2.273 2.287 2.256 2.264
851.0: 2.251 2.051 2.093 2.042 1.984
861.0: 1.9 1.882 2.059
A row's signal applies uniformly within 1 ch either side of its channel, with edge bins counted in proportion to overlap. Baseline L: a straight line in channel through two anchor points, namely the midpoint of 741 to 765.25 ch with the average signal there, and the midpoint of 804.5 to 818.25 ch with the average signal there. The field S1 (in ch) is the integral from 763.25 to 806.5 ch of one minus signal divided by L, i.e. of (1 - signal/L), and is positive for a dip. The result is 4.16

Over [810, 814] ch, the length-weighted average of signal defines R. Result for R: 2.23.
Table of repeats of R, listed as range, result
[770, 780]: 1.65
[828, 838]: 2.21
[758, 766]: 1.39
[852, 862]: 2.01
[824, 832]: 2.21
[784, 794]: 2.22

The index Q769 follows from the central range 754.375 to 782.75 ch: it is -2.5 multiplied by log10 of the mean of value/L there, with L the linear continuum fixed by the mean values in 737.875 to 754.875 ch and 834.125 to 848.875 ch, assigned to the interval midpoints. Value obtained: 0.31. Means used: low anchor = 2.02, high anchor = 2.27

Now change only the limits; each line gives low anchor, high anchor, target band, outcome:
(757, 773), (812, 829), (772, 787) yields -0.22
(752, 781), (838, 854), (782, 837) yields -0.13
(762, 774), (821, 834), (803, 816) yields -0.17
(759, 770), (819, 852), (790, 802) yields -0.24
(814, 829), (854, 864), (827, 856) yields -0.06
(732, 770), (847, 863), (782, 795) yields -0.16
